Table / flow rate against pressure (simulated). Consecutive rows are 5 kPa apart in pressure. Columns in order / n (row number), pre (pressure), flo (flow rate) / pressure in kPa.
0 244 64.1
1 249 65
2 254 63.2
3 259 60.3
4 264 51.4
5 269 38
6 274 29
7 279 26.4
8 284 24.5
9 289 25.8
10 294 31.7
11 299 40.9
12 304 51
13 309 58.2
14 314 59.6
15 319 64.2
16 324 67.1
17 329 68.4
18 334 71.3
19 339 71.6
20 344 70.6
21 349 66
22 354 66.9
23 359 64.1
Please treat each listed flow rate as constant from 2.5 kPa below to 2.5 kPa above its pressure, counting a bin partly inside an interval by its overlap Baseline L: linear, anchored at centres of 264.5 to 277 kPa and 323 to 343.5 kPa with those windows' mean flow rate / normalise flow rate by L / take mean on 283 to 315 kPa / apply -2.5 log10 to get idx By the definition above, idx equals 0.252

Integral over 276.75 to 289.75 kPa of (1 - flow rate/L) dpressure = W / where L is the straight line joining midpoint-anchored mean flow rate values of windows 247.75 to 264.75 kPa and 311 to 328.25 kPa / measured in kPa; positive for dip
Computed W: 7.65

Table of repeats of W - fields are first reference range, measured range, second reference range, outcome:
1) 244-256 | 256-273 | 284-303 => 1.8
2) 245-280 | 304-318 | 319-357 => 0.8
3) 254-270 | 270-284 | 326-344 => 7.0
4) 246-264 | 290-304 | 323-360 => 5.8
